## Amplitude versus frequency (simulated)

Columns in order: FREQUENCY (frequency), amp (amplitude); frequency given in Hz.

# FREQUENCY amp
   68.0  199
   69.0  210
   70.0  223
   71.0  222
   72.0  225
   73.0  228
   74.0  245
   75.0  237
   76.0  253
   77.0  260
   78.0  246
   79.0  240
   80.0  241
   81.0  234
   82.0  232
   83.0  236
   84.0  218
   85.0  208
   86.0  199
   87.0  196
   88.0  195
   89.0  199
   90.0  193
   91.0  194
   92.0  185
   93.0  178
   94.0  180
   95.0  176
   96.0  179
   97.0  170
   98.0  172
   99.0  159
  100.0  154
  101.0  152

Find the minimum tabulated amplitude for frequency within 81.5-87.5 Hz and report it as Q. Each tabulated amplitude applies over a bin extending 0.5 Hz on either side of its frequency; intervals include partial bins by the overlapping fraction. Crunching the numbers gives 196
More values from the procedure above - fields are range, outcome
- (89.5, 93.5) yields 178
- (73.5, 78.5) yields 237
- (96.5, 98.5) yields 170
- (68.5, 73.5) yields 210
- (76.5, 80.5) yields 240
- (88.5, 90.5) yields 193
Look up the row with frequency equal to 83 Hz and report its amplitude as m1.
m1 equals 236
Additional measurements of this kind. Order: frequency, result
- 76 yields 253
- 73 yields 228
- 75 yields 237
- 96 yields 179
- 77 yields 260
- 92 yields 185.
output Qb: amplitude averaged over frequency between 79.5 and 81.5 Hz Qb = 238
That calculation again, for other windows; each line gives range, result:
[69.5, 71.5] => 222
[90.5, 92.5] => 190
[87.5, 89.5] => 197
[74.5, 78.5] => 249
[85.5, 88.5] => 197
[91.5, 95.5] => 180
